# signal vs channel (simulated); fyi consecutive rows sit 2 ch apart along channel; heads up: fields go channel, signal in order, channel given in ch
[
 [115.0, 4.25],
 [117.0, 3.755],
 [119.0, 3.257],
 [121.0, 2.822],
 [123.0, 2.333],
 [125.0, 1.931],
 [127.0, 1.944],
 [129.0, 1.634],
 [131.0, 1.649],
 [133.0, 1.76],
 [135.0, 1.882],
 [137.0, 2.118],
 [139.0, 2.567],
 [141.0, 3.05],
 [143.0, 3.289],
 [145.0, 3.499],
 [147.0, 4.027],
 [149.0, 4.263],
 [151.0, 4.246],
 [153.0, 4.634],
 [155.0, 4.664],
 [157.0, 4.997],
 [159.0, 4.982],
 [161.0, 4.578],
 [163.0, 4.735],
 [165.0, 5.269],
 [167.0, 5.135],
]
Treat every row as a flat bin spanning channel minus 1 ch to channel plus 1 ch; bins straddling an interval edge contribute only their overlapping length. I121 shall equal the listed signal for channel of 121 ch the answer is 2.822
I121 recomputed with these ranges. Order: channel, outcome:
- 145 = 3.499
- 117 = 3.755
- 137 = 2.118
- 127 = 1.944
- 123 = 2.333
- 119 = 3.257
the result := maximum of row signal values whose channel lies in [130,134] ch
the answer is 1.76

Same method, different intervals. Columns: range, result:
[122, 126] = 2.333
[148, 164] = 4.997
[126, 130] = 1.944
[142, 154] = 4.634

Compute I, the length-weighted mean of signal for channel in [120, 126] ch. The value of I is 2.36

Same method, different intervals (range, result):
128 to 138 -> 1.81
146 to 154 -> 4.29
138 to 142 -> 2.81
